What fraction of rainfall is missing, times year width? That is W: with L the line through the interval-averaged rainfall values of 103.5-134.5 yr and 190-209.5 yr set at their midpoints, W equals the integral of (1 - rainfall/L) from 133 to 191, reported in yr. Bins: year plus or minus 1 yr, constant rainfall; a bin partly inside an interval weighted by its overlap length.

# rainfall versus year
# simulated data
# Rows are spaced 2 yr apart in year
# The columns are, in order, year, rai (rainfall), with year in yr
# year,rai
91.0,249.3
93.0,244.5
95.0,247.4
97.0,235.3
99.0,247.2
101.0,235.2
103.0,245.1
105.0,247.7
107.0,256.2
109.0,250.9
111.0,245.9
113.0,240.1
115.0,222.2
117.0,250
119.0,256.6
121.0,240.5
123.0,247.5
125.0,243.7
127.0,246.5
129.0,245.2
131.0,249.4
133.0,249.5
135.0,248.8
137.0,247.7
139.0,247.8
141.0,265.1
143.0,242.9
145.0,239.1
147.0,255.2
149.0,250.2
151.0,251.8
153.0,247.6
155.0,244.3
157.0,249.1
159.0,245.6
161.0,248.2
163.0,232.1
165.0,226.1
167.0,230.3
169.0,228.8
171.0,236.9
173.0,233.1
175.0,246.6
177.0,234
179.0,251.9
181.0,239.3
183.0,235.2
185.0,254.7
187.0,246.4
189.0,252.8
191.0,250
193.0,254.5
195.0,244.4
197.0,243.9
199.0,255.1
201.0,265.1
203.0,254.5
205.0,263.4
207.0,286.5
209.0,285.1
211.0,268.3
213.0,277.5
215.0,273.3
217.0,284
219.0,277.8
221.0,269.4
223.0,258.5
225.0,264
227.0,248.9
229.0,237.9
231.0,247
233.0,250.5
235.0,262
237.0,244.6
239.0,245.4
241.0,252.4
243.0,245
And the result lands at 2.1 yr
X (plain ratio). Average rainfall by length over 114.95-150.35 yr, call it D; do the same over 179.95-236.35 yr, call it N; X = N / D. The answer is 1.0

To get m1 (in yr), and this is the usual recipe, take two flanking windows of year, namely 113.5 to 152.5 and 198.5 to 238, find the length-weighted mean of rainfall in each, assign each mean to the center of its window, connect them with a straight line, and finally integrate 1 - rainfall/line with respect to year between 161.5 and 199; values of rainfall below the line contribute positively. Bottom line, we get 2.2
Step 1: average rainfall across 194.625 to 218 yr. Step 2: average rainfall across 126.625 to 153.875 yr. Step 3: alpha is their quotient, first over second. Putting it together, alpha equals 1.1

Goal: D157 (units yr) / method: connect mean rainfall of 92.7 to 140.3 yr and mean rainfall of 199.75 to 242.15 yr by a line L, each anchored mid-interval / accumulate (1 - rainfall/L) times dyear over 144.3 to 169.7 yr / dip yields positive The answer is 1.0 yr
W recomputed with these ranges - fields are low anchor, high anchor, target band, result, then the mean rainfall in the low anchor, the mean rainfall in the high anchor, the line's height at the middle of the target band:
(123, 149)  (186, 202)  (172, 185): 0.5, 248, 252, 251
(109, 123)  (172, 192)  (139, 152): -0.4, 244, 244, 244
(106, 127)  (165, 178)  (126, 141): -0.4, 245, 234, 242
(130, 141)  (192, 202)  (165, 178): 0.9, 250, 253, 252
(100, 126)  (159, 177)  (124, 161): -1.3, 245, 236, 240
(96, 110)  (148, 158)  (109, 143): 0.0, 245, 249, 247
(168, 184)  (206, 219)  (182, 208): 0.5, 238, 279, 259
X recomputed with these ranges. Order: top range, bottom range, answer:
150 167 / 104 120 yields 0.98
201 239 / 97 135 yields 1.07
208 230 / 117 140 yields 1.08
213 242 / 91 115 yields 1.06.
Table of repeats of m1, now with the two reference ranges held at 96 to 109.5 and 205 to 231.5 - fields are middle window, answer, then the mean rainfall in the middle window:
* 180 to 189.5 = 0.6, 245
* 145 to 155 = 0.2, 249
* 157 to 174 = 1.4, 236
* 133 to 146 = 0.2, 249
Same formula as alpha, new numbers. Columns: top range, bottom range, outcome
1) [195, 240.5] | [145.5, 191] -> 1.08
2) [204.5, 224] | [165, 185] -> 1.16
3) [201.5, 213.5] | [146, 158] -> 1.09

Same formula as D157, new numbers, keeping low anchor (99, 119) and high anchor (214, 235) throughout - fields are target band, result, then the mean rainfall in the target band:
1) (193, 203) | 0.2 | 253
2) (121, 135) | 0.0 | 247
